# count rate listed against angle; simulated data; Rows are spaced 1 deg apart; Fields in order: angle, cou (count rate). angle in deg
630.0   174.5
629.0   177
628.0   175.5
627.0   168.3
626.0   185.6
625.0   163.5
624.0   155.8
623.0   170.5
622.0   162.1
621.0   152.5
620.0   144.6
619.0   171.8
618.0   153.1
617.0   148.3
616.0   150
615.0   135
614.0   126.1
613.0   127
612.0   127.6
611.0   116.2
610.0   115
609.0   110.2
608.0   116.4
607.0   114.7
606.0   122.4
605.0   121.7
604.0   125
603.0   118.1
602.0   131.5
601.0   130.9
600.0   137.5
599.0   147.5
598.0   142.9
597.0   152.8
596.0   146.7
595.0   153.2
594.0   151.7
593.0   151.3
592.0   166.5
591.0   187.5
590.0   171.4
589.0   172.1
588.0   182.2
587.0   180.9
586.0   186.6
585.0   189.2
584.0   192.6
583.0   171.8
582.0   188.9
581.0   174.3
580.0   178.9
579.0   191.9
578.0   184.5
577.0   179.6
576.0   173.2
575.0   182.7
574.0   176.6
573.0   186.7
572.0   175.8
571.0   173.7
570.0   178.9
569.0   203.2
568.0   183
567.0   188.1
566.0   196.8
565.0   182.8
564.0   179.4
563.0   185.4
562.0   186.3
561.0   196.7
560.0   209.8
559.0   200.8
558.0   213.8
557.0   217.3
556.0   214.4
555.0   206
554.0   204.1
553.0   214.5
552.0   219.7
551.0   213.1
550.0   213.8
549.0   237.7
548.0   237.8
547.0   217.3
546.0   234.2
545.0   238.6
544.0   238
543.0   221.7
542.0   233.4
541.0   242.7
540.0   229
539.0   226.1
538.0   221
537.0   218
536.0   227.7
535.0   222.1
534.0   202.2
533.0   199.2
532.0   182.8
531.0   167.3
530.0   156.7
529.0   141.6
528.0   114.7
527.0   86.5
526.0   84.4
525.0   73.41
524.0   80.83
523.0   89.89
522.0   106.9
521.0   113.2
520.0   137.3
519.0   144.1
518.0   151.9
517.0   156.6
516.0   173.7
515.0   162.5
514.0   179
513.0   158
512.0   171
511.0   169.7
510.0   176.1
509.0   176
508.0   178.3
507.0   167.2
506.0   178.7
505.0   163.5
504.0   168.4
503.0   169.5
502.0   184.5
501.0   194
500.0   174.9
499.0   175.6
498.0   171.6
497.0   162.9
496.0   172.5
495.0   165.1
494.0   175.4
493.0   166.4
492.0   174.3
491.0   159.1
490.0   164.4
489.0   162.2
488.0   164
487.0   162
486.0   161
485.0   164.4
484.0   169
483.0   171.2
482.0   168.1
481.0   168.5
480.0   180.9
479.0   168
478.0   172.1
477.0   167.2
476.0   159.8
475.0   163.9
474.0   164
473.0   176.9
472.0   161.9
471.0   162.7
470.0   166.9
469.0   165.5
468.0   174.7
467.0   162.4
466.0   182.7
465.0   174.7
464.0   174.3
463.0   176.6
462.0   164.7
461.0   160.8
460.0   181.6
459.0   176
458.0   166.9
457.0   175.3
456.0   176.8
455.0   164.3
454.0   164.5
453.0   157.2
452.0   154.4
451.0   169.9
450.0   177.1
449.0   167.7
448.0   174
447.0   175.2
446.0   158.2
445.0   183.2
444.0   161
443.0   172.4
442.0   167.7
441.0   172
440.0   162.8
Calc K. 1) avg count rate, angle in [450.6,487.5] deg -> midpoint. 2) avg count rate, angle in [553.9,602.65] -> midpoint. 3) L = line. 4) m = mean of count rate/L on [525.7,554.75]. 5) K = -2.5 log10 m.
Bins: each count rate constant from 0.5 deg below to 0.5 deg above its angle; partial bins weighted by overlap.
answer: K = -0.16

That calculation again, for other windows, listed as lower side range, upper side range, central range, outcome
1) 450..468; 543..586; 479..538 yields 0.133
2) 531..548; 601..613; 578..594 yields -0.175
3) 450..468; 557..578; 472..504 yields 0.035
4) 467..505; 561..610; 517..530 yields 0.418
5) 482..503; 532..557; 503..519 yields 0.121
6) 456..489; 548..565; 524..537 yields 0.259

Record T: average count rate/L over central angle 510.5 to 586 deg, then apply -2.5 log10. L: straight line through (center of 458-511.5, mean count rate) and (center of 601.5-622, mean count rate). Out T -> -0.22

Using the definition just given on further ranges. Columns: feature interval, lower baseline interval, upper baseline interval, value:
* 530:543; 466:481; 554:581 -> -0.16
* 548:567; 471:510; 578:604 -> -0.23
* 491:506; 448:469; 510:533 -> -0.15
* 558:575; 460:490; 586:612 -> -0.25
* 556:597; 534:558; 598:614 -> -0.06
